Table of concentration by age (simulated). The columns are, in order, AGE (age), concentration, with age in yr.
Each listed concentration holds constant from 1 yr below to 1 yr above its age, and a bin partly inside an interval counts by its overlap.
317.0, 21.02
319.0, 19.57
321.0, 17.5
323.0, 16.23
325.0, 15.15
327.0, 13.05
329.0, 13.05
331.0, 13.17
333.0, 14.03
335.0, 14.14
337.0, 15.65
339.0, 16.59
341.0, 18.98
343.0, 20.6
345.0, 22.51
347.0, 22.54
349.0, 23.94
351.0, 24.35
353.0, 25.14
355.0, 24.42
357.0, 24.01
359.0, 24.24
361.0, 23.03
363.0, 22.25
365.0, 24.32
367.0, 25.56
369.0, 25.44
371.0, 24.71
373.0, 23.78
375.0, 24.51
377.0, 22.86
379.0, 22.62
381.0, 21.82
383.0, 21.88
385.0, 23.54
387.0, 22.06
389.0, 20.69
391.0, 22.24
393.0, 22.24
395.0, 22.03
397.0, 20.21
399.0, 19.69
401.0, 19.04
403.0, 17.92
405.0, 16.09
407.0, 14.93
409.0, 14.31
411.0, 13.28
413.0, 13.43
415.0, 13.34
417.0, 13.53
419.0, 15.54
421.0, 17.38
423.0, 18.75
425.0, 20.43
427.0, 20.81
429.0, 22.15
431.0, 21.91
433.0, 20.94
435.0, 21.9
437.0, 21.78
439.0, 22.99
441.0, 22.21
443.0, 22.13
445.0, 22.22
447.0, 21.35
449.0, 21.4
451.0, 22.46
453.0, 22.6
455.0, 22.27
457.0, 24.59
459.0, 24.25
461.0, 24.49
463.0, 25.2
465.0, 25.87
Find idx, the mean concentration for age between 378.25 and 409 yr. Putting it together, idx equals 20.2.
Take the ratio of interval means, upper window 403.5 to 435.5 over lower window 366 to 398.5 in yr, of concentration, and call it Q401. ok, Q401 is 0.76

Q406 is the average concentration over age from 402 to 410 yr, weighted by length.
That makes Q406 15.8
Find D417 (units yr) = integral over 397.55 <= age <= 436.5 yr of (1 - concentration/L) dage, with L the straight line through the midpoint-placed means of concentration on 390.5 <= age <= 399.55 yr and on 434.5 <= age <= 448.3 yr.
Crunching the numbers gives 7.10 yr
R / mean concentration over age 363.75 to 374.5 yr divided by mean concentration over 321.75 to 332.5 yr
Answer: 1.74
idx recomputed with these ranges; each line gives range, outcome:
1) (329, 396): 21.7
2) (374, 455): 20.1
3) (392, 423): 16.9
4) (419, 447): 21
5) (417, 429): 18.5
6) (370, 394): 22.7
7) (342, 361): 23.5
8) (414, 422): 14.9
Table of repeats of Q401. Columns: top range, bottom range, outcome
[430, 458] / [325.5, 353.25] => 1.22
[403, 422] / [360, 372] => 0.61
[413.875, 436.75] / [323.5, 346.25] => 1.17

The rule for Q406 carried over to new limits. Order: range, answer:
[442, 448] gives 21.9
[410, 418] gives 13.4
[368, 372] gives 25.1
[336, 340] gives 16.1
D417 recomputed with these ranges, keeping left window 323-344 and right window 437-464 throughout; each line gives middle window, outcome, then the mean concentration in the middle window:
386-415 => 2.00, 18.3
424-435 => 0.13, 21.3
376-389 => -2.62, 22.3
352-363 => -4.53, 24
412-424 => 3.18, 15.3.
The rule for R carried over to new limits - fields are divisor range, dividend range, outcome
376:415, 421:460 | 1.13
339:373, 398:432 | 0.74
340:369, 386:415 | 0.78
